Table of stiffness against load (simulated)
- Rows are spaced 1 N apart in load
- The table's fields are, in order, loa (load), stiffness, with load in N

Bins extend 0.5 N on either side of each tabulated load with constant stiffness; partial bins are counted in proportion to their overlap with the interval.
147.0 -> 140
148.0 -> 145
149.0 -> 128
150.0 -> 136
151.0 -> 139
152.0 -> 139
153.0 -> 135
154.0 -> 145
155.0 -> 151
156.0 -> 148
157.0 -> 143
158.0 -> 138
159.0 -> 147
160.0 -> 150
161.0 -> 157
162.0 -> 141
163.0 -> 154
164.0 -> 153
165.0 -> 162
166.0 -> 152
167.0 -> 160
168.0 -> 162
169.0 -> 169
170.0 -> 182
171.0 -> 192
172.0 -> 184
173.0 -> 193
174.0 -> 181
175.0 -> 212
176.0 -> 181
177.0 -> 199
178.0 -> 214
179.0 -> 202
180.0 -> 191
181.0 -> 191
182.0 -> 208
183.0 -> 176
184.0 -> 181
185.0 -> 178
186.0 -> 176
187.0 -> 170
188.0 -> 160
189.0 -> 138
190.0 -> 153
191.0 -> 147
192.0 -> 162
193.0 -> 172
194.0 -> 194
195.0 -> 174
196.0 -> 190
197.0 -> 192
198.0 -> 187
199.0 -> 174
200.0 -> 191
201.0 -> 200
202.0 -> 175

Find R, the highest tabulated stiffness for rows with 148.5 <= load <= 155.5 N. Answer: 151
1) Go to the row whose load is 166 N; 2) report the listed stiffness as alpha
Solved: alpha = 152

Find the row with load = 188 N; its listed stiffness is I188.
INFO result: 160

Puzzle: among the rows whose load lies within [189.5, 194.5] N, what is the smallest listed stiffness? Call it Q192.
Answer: 147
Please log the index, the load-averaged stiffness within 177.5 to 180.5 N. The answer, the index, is 202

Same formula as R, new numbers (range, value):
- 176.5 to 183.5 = 214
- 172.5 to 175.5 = 212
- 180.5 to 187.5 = 208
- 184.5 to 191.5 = 178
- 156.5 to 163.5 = 157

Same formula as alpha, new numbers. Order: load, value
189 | 138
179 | 202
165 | 162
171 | 192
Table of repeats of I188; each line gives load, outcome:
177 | 199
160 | 150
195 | 174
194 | 194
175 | 212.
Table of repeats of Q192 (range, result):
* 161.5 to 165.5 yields 141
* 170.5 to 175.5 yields 181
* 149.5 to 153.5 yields 135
